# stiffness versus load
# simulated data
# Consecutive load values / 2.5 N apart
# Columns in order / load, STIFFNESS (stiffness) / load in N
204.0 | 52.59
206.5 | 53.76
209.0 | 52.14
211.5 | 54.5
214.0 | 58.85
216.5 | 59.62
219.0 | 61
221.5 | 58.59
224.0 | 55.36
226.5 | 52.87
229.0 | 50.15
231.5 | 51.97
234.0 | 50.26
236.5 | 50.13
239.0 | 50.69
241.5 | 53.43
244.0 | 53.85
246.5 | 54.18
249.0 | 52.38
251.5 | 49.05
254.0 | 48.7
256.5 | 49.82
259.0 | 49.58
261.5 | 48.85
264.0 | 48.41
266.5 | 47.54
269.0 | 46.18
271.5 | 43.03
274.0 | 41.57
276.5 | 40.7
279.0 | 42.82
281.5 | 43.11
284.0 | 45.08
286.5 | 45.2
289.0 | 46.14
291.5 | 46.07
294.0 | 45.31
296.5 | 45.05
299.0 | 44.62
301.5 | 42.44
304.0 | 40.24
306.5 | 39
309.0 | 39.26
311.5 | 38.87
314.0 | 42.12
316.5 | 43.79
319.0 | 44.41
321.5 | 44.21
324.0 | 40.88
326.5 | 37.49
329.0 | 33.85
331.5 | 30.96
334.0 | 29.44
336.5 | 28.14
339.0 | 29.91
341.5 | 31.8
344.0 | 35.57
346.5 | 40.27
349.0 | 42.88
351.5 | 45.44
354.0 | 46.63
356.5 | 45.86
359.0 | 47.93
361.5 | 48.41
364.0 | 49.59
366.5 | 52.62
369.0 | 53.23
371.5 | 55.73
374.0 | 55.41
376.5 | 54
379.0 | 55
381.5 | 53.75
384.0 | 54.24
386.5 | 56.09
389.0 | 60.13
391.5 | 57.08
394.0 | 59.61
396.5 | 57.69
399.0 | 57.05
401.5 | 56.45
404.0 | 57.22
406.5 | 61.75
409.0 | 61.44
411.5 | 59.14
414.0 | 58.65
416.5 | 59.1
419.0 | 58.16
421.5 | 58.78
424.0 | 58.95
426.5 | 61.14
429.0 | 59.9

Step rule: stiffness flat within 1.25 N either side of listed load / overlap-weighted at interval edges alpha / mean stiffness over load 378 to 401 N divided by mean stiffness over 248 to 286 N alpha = 1.2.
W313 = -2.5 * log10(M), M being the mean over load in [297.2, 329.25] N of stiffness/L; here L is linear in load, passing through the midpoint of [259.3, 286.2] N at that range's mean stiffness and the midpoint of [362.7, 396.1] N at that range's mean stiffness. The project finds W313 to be 0.18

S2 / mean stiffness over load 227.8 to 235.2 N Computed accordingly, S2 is 50.8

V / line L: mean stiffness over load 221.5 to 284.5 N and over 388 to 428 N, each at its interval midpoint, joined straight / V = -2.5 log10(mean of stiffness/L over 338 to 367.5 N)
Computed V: 0.27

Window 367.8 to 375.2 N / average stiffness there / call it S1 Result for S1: 54.8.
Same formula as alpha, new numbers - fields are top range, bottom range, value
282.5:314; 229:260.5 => 0.84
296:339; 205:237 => 0.71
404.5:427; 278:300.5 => 1.33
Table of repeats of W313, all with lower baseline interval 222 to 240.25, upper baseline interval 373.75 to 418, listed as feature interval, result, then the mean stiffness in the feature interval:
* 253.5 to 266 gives 0.083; 49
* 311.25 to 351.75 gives 0.424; 37.4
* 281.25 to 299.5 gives 0.192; 45.2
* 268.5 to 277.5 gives 0.242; 42.7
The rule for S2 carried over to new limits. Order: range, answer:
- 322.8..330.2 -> 37.4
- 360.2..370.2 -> 50.9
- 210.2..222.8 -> 58.5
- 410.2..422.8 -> 58.8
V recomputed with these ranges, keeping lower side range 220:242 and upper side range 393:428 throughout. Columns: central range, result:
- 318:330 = 0.36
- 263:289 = 0.22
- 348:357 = 0.25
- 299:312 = 0.34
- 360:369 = 0.14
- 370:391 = 0.04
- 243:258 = 0.04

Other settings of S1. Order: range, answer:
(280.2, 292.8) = 45.1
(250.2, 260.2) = 49.3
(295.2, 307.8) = 42.3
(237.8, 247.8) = 53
